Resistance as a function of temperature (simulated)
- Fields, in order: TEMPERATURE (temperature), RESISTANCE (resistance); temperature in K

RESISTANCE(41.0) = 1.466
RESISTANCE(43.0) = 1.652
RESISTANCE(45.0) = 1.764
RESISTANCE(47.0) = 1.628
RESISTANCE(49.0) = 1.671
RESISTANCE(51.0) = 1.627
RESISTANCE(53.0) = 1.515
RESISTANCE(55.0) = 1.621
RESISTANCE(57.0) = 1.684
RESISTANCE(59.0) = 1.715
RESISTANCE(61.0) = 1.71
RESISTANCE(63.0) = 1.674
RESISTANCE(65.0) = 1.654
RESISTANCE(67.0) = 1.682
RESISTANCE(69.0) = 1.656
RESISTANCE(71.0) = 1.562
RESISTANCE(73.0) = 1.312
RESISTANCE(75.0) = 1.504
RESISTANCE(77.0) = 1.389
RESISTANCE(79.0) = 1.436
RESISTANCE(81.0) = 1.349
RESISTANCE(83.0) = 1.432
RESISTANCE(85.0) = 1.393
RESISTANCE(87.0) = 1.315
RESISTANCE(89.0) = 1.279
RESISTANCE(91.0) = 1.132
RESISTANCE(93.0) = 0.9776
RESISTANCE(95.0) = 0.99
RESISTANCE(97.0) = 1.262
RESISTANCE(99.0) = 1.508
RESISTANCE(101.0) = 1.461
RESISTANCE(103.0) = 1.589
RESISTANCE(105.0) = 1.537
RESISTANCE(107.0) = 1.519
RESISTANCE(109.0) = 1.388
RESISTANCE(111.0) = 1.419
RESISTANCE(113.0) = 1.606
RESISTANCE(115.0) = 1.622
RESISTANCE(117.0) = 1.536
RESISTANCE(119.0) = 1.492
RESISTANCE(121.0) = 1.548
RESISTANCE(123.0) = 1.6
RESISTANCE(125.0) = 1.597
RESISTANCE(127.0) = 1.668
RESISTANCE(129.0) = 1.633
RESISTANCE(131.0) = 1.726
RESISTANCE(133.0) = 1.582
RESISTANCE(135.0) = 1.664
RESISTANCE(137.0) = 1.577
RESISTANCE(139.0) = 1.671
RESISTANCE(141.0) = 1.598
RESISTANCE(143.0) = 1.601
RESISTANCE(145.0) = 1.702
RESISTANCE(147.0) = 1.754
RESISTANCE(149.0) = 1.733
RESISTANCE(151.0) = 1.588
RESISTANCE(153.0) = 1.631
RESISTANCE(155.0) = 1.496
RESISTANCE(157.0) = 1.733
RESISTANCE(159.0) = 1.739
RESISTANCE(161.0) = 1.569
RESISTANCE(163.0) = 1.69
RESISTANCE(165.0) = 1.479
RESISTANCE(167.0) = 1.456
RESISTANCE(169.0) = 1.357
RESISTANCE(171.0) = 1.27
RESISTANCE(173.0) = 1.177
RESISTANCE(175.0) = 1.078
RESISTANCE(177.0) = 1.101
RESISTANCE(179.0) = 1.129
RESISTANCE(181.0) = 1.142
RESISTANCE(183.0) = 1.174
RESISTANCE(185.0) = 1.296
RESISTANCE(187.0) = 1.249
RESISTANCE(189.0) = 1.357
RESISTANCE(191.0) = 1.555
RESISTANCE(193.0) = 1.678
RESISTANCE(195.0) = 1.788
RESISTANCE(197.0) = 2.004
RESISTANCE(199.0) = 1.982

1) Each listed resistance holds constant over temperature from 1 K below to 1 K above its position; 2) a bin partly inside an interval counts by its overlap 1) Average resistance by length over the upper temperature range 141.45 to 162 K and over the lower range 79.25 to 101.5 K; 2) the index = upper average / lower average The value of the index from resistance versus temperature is 1.3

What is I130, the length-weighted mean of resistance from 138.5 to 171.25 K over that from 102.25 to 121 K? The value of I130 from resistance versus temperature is 1.05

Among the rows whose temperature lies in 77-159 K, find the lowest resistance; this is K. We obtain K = 0.9776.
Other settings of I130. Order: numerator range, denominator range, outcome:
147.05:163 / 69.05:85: 1.15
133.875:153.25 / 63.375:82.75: 1.10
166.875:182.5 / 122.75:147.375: 0.73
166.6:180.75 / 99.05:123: 0.79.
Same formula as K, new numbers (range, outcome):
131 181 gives 1.078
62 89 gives 1.279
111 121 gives 1.419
